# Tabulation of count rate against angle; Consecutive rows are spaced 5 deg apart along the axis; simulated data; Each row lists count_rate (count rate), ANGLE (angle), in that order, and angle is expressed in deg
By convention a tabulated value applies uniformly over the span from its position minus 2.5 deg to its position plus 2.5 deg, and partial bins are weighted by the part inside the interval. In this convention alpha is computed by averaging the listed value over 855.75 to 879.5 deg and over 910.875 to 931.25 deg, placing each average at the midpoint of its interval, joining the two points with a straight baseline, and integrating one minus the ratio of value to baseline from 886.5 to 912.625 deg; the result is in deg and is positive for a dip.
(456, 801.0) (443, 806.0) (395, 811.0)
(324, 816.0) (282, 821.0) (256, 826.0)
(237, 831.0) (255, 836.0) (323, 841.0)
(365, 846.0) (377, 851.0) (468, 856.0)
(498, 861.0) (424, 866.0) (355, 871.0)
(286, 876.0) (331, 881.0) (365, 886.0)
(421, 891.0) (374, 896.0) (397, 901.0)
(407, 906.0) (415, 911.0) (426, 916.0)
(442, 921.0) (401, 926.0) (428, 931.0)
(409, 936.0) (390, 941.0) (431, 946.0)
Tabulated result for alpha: 0.8 deg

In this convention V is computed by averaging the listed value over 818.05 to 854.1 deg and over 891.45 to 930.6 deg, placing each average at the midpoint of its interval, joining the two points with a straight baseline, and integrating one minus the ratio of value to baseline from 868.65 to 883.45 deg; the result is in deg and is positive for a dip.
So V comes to 1.49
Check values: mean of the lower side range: 302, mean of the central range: 324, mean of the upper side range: 411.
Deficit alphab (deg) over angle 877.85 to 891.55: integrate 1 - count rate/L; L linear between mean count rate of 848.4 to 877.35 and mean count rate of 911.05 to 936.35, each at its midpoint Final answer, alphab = 1.7 deg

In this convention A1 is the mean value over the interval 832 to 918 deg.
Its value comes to 379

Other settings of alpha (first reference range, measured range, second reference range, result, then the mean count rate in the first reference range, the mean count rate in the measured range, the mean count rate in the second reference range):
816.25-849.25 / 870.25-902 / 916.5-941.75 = 0.1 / 291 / 360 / 417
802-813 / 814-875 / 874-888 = 4.1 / 425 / 346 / 327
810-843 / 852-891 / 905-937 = -4.6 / 291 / 391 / 419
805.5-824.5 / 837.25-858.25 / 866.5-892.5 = -1.4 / 347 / 375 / 354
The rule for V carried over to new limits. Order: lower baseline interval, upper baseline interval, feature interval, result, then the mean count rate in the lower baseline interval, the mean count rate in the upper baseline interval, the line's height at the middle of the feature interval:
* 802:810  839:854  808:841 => 8.7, 436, 360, 401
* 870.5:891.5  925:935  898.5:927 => -1.8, 345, 416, 391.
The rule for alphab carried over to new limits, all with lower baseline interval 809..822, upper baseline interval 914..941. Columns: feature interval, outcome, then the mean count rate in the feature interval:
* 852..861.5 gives -2.5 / 463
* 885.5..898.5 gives 0.1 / 390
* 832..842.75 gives 2.2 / 279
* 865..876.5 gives 0.6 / 358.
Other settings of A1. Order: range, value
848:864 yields 444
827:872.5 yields 363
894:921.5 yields 409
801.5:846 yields 324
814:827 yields 290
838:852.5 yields 350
